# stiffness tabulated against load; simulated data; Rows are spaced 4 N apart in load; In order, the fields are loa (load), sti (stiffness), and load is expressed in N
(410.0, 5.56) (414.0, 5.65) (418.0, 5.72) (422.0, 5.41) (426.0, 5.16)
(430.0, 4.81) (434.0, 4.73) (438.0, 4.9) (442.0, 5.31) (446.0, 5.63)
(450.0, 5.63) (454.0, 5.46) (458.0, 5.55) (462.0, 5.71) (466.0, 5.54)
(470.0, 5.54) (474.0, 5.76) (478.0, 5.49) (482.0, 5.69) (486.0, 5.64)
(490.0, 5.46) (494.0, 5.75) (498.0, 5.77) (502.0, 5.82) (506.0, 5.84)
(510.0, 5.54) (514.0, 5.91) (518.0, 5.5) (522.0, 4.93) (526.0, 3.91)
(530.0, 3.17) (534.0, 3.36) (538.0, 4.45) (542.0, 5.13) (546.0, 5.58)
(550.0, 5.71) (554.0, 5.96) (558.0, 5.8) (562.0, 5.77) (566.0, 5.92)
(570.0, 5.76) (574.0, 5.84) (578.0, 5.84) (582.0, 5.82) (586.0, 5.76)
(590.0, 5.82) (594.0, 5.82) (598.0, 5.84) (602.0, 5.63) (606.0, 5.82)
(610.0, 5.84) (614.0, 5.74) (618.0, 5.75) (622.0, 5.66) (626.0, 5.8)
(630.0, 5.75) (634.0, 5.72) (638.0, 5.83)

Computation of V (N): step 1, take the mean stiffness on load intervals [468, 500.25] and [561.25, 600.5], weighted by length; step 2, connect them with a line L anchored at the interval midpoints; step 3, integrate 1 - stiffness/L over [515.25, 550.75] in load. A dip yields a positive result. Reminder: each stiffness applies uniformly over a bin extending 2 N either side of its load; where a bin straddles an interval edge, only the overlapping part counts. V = 6.83 N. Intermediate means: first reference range 5.64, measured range 4.63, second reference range 5.82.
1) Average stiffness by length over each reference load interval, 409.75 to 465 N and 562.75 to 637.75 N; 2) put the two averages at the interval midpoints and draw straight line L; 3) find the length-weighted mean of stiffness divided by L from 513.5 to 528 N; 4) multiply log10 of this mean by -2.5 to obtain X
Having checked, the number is 0.12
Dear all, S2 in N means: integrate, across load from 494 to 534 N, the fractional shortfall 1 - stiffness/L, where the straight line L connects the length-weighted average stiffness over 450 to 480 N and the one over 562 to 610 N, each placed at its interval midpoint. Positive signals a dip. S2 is 4.1 N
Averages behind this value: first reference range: 5.58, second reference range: 5.81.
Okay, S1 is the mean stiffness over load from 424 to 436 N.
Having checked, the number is 4.9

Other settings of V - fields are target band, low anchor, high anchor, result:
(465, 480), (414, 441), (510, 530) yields -1.6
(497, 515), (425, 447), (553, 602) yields -1.1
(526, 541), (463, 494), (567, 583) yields 5.1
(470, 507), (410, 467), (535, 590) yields -1.4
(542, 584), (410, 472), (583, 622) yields -0.6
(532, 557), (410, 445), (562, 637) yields 2.5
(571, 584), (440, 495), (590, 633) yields -0.2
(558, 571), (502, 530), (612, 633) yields -0.9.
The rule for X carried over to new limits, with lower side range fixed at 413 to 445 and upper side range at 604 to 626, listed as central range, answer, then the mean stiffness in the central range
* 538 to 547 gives 0.09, 5.13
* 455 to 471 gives -0.05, 5.58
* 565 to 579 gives -0.04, 5.83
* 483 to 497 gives -0.05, 5.63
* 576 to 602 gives -0.02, 5.8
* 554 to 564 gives -0.04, 5.82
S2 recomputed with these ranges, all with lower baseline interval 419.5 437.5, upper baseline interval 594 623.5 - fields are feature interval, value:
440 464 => -2.0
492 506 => -1.2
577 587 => -0.3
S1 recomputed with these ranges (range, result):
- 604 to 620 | 5.79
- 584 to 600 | 5.81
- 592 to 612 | 5.79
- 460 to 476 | 5.64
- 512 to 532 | 4.68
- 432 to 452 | 5.24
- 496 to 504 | 5.79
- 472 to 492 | 5.61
